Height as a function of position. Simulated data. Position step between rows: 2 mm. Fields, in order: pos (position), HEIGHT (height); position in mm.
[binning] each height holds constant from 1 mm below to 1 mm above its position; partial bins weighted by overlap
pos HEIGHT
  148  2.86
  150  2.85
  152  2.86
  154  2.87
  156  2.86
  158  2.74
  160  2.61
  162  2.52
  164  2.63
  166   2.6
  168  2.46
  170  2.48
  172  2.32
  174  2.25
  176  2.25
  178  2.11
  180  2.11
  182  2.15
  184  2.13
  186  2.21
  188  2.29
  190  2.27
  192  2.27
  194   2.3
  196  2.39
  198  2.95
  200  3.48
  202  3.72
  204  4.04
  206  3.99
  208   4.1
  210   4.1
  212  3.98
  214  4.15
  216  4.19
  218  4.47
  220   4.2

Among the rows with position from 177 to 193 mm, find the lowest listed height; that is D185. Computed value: 2.11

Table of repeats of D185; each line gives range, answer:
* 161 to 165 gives 2.52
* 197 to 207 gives 2.95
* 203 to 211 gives 3.99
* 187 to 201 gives 2.27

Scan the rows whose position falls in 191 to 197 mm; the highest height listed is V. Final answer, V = 2.39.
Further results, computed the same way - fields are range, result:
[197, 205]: 4.04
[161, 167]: 2.63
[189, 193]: 2.27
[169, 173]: 2.48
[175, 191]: 2.29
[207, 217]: 4.19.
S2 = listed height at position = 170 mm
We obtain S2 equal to 2.48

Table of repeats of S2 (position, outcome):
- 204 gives 4.04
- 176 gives 2.25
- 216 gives 4.19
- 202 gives 3.72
